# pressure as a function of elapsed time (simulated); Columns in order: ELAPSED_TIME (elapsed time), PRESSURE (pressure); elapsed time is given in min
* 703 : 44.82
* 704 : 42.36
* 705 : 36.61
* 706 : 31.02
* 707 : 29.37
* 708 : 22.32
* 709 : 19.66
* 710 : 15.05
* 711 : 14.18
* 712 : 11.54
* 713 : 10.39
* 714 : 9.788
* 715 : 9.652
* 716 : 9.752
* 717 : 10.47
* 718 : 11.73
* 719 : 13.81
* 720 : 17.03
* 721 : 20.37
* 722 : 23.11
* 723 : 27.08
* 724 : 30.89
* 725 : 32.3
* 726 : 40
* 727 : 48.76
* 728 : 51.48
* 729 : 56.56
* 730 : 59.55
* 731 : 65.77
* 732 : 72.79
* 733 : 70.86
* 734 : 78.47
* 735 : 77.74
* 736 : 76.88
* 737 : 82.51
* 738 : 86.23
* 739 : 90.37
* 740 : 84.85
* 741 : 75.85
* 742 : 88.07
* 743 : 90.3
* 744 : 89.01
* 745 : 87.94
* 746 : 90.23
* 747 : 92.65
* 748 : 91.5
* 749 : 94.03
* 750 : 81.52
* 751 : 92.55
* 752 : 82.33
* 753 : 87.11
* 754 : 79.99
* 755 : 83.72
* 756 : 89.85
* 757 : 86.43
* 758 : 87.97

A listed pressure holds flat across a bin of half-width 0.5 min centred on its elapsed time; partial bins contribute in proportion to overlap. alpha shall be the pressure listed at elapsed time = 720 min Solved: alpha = 17.03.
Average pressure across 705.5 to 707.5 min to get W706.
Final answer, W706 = 30.2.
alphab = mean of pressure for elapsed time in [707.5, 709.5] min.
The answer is 21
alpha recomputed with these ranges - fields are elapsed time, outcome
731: 65.77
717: 10.47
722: 23.11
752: 82.33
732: 72.79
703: 44.82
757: 86.43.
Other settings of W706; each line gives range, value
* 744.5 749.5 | 91.3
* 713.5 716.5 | 9.73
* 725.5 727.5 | 44.4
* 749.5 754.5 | 84.7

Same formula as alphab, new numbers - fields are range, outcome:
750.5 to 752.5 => 87.4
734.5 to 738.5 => 80.8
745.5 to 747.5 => 91.4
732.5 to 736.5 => 76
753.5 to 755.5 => 81.9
